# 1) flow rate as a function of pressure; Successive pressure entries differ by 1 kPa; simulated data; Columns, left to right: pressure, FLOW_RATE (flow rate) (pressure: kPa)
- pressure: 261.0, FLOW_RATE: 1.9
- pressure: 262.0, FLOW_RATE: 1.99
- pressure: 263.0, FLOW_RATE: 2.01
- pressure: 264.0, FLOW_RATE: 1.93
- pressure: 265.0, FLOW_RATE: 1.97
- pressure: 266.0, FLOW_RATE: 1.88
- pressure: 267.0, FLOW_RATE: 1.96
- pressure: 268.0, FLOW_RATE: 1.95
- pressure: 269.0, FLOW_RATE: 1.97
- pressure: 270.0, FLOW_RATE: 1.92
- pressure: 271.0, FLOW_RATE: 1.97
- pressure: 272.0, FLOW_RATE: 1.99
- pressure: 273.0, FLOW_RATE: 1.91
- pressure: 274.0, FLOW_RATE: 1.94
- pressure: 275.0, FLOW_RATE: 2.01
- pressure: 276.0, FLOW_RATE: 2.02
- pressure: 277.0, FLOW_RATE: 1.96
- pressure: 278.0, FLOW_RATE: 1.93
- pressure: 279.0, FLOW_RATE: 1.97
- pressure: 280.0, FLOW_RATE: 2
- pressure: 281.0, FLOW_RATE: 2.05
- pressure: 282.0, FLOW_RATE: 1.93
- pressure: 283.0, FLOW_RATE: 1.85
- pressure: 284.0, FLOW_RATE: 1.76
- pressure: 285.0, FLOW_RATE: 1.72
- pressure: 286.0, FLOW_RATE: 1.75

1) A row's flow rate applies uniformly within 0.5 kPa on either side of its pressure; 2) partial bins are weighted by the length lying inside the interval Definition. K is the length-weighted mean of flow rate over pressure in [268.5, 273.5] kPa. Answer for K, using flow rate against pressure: 1.95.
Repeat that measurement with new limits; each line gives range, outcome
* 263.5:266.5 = 1.93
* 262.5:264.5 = 1.97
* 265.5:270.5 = 1.94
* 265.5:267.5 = 1.92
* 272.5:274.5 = 1.92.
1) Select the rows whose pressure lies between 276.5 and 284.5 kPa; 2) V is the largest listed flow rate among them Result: 2.05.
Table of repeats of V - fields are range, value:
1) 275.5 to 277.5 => 2.02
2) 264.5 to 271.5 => 1.97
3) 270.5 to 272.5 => 1.99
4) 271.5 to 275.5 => 2.01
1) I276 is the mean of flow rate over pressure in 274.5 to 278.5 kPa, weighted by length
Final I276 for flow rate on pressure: 1.98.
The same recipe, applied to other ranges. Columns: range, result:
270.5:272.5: 1.98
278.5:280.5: 1.98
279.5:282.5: 1.99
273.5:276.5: 1.99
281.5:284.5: 1.85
